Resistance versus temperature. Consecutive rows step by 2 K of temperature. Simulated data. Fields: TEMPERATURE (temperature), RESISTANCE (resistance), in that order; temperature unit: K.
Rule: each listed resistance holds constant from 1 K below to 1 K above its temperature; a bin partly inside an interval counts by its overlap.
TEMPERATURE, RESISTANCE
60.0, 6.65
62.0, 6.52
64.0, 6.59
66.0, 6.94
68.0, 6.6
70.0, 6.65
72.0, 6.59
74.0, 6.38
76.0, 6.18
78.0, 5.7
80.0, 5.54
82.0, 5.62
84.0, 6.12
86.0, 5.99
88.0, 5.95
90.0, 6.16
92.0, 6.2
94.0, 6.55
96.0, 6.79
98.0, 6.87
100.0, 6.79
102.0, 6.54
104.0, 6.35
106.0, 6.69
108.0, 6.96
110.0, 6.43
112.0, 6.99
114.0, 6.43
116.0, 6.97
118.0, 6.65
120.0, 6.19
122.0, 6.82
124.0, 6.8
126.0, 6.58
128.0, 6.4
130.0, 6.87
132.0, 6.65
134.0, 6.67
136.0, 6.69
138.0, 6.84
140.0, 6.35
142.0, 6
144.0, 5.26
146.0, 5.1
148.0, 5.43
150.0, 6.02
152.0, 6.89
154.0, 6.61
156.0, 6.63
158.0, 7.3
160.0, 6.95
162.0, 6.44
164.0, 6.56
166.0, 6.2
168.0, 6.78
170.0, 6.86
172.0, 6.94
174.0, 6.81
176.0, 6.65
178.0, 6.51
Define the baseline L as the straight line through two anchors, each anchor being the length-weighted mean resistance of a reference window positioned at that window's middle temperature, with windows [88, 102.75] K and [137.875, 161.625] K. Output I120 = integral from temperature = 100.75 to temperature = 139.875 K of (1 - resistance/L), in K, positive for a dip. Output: -1.5 K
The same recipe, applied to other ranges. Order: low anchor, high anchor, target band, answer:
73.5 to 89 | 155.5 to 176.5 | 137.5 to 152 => 1.4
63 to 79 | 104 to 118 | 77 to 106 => 1.5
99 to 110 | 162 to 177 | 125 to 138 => 0.0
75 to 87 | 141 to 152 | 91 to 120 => -4.3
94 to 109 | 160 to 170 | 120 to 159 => 1.3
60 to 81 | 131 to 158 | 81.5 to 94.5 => 0.6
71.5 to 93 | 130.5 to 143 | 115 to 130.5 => -0.6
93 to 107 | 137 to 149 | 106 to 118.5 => -0.6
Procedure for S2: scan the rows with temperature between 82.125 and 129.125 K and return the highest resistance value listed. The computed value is 6.99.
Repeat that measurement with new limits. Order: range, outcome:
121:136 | 6.87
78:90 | 6.16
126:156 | 6.89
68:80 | 6.65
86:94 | 6.55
